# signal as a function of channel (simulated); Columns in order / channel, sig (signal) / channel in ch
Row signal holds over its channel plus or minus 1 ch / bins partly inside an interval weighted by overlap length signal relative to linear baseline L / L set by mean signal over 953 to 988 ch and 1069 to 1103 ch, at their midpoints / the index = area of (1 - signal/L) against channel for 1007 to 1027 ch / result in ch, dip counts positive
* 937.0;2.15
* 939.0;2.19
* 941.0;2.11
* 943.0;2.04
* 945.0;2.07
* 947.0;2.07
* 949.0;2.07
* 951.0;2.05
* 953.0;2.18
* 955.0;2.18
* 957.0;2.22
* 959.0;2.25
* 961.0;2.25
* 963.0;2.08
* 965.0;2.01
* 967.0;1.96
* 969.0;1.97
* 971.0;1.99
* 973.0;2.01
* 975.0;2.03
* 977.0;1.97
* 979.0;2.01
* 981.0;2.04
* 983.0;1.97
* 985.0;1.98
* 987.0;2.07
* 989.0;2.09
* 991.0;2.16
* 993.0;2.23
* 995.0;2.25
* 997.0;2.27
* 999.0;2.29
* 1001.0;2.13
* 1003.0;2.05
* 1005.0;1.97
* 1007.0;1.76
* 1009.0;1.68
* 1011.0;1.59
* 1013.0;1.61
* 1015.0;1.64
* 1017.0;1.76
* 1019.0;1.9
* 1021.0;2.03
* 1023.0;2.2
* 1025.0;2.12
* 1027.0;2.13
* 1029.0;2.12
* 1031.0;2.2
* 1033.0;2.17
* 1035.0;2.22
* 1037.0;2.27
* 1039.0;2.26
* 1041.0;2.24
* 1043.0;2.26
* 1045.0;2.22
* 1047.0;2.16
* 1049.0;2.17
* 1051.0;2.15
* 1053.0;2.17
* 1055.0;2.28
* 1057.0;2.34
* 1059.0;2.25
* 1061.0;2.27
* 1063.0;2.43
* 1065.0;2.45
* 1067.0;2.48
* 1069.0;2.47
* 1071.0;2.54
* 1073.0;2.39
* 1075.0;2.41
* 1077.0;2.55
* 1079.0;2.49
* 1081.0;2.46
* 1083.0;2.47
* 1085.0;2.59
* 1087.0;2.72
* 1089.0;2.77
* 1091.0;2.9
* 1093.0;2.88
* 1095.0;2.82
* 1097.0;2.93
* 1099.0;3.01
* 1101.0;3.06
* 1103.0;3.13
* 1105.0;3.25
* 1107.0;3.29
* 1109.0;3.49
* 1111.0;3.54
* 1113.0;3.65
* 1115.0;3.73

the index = 4.1 ch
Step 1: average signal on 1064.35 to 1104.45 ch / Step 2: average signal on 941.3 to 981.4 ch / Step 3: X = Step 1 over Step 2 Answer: 1.3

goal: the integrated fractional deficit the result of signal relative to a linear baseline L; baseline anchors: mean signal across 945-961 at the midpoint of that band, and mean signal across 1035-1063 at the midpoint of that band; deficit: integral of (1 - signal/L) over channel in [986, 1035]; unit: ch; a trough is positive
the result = 4.0 ch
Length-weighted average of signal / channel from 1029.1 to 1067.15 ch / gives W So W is 2.25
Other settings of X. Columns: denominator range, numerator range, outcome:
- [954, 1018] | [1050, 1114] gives 1.34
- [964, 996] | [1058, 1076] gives 1.18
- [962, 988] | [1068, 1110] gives 1.39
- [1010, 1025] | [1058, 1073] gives 1.31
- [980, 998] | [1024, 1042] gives 1.04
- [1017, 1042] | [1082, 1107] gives 1.35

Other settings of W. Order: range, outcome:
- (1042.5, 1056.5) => 2.2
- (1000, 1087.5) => 2.2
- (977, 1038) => 2.03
